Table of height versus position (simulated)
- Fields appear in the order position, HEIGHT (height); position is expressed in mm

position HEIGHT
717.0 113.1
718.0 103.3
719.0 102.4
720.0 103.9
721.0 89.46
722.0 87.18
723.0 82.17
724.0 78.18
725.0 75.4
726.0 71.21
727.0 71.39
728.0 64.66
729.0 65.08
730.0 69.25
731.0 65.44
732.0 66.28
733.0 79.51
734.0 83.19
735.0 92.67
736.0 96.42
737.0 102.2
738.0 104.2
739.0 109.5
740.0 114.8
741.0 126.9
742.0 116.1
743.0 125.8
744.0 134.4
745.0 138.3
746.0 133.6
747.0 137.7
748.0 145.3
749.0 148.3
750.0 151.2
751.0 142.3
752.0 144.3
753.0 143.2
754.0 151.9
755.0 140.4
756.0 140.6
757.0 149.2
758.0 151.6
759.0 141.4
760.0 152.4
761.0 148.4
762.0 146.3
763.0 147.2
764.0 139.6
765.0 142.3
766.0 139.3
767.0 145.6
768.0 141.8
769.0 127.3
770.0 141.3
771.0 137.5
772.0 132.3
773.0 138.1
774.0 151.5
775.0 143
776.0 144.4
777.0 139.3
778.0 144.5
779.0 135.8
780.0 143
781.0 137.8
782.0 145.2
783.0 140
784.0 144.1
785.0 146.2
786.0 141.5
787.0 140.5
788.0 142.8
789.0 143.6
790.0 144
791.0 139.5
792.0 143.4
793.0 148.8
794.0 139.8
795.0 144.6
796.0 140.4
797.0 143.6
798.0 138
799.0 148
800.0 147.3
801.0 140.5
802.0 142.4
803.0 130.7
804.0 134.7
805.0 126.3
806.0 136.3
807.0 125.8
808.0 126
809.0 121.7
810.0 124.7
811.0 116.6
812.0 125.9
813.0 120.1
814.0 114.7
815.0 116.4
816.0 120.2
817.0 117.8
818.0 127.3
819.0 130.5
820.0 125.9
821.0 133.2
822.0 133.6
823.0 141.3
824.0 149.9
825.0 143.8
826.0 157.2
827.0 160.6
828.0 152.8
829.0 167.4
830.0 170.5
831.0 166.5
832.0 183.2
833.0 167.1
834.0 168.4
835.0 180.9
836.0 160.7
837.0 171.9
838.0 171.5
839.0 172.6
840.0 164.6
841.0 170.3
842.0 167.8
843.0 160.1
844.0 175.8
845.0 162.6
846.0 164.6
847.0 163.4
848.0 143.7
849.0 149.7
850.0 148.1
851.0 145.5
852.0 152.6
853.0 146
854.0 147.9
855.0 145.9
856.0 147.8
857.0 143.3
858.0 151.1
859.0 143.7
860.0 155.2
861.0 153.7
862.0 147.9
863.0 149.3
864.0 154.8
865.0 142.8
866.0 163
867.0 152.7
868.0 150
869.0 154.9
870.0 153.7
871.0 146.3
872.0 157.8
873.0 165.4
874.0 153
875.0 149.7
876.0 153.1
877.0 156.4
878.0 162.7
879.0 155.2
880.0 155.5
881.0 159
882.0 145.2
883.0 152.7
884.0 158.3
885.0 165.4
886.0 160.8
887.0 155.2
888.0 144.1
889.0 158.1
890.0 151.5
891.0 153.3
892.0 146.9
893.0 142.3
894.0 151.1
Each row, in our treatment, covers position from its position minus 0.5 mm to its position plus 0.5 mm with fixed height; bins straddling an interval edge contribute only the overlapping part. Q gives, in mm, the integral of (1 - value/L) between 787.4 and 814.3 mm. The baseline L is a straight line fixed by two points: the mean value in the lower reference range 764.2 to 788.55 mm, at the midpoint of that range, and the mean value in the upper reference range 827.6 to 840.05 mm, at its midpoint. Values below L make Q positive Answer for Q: 3.1 mm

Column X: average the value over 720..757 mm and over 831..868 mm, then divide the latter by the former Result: 1.46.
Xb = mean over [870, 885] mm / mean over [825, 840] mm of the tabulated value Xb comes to 0.93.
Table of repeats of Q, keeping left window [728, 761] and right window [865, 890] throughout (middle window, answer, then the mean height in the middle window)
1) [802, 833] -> 0.50 mm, 137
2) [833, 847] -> -2.23 mm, 168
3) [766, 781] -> -1.45 mm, 140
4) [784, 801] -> -1.33 mm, 143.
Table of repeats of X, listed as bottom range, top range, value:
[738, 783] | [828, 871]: 1.13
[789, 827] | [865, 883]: 1.15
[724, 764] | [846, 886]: 1.30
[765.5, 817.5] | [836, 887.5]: 1.14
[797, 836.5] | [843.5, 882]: 1.09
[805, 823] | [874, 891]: 1.24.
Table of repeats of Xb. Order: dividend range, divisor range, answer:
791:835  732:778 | 1.06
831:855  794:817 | 1.24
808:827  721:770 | 1.10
